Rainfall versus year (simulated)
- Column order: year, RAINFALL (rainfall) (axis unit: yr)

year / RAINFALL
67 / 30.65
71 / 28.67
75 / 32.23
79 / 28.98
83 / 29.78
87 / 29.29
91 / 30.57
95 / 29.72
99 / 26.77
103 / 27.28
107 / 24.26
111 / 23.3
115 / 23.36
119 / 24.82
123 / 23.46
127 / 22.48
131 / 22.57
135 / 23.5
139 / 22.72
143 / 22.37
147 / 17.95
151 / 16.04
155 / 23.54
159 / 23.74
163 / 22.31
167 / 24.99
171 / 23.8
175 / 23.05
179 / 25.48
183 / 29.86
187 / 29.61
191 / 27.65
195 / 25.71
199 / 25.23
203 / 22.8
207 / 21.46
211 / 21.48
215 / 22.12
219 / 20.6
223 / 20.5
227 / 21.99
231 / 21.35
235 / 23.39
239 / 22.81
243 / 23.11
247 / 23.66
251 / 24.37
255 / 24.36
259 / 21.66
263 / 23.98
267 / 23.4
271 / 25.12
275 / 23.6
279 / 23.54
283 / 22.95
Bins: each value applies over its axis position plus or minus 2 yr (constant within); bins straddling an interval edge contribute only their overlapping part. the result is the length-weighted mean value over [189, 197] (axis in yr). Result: 26.7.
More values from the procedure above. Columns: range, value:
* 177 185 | 27.7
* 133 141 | 23.1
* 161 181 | 23.9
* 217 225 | 20.6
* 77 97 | 29.7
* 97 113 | 25.4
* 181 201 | 27.6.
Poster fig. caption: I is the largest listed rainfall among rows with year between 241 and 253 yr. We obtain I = 24.37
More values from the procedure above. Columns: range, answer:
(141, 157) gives 23.54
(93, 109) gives 29.72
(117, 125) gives 24.82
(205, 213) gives 21.48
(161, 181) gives 25.48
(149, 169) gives 24.99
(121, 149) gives 23.5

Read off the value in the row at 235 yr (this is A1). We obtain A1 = 23.39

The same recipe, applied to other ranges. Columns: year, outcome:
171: 23.8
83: 29.78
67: 30.65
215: 22.12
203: 22.8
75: 32.23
